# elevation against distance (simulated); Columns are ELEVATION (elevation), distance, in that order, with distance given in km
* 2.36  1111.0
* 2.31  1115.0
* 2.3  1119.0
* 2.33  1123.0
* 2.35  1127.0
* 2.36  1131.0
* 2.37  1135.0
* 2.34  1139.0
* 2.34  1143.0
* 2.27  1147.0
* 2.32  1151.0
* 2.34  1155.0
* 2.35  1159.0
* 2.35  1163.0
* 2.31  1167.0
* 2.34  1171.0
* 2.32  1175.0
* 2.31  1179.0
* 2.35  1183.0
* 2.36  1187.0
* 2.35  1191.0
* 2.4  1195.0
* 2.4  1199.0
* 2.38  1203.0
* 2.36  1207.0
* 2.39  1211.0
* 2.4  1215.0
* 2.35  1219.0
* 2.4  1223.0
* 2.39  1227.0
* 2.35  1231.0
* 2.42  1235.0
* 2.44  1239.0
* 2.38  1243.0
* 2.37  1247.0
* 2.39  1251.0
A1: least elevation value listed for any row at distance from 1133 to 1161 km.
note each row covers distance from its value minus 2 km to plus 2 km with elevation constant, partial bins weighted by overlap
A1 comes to 2.27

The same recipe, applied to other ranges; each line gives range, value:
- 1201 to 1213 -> 2.36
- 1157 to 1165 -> 2.35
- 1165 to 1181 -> 2.31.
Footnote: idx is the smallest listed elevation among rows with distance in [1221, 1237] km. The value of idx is 2.35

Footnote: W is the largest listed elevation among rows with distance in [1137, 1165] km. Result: 2.35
